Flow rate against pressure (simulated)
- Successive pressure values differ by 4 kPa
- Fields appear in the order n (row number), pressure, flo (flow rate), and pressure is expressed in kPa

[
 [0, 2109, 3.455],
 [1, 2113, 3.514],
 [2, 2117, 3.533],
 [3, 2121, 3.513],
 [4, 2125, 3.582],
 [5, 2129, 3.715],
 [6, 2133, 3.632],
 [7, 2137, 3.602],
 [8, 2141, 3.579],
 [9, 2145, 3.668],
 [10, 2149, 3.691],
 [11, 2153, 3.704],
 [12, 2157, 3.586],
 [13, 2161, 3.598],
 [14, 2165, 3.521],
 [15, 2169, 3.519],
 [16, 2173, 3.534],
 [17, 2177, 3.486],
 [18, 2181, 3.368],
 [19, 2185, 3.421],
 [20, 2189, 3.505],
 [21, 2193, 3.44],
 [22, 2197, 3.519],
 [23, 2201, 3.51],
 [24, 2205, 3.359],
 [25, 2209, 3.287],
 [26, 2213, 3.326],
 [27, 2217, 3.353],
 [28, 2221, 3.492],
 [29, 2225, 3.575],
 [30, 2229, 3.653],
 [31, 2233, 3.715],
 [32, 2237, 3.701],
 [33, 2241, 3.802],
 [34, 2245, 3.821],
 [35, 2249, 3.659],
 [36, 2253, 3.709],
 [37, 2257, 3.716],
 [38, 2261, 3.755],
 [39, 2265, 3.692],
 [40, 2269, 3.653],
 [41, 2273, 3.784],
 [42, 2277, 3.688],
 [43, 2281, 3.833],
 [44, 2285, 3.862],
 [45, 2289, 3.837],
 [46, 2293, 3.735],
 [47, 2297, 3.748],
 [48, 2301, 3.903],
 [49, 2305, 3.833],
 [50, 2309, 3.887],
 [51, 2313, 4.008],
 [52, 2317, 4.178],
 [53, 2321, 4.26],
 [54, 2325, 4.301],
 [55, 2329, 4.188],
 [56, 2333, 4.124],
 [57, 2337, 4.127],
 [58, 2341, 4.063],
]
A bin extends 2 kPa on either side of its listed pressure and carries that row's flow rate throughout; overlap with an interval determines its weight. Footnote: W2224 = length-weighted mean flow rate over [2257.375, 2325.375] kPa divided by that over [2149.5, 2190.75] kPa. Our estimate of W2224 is 1.1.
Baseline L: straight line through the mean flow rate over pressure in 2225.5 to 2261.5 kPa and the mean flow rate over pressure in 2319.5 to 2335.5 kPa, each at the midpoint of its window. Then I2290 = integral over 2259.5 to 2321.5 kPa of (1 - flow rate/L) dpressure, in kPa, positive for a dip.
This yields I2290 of 2.4 kPa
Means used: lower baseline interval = 3.72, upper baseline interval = 4.21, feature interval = 3.84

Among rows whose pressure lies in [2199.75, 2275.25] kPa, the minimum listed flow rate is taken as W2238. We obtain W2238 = 3.287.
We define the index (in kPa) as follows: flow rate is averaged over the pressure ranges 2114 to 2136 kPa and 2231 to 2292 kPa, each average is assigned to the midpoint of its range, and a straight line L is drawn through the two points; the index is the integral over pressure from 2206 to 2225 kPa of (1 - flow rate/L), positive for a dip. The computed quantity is 1.6 kPa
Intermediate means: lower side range 3.59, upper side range 3.75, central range 3.39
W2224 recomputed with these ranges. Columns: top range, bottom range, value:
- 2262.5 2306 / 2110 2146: 1.05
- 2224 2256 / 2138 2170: 1.03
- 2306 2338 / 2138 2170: 1.14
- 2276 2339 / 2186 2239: 1.14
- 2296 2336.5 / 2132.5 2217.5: 1.15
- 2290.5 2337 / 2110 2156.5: 1.11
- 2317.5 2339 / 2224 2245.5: 1.13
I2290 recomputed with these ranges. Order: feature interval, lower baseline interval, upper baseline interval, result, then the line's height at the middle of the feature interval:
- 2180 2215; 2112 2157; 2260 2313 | 2.58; 3.69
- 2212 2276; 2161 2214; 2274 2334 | 0.70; 3.7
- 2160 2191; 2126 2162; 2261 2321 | 1.63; 3.68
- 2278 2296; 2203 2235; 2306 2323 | 0.42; 3.9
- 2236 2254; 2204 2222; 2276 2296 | -0.99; 3.55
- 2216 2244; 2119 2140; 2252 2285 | 0.54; 3.7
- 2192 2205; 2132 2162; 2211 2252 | 0.53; 3.62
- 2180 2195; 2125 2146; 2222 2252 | 0.93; 3.67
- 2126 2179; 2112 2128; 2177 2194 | -1.64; 3.49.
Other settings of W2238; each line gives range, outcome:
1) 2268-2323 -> 3.653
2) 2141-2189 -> 3.368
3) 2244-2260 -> 3.659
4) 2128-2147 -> 3.579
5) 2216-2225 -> 3.353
